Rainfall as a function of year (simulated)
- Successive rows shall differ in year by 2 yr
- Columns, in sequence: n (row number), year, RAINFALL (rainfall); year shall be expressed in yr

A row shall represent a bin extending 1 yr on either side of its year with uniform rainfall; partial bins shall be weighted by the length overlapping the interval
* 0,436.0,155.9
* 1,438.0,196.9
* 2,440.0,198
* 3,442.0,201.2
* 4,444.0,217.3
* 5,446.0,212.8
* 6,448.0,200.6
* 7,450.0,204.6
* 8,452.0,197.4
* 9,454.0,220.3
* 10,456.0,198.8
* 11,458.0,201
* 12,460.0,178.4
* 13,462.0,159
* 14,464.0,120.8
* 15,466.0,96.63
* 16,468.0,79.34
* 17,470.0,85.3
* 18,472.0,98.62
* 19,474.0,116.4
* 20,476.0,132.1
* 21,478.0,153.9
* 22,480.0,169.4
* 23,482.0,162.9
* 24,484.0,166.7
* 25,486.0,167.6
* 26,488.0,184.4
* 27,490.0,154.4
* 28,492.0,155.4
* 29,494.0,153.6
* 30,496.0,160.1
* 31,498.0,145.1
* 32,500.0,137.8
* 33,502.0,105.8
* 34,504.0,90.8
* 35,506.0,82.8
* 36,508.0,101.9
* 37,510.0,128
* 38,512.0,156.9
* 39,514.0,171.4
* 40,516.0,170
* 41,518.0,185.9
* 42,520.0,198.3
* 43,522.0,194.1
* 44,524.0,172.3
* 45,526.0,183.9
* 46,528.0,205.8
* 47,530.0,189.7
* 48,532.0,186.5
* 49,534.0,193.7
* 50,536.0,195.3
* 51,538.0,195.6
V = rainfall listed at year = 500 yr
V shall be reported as 137.8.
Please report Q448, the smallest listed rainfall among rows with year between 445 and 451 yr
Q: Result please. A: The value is 200.6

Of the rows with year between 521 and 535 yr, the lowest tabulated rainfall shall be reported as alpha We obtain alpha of 172.3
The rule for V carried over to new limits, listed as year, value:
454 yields 220.3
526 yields 183.9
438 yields 196.9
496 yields 160.1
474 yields 116.4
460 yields 178.4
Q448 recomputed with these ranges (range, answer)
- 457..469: 79.34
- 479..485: 162.9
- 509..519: 128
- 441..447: 201.2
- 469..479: 85.3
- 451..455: 197.4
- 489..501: 137.8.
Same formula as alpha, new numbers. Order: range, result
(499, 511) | 82.8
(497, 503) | 105.8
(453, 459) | 198.8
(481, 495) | 153.6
